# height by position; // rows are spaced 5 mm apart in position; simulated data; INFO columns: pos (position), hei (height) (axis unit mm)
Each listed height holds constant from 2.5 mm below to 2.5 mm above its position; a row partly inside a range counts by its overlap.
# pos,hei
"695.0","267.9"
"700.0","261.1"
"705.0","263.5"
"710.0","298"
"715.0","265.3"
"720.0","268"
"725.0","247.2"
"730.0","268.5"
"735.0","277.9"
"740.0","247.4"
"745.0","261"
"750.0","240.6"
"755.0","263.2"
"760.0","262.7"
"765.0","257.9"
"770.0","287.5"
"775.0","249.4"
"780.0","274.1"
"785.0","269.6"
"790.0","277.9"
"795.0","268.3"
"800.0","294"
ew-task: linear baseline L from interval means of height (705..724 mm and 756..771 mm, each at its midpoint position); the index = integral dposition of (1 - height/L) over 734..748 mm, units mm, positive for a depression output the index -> 0.52 mm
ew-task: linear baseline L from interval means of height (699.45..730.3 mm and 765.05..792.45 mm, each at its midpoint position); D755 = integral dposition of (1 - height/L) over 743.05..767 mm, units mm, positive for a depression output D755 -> 1.1 mm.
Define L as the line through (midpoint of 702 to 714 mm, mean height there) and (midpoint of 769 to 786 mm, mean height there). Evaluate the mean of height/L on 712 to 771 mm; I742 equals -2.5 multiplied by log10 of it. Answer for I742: 0.047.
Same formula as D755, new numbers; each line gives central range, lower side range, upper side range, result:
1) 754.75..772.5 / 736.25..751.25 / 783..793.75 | -0.44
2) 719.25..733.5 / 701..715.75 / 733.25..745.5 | 0.30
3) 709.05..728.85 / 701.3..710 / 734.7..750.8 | -0.03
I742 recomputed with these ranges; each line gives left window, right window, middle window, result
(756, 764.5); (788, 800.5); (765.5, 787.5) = 0.001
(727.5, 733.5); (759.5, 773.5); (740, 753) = 0.079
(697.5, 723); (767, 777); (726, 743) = 0.029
